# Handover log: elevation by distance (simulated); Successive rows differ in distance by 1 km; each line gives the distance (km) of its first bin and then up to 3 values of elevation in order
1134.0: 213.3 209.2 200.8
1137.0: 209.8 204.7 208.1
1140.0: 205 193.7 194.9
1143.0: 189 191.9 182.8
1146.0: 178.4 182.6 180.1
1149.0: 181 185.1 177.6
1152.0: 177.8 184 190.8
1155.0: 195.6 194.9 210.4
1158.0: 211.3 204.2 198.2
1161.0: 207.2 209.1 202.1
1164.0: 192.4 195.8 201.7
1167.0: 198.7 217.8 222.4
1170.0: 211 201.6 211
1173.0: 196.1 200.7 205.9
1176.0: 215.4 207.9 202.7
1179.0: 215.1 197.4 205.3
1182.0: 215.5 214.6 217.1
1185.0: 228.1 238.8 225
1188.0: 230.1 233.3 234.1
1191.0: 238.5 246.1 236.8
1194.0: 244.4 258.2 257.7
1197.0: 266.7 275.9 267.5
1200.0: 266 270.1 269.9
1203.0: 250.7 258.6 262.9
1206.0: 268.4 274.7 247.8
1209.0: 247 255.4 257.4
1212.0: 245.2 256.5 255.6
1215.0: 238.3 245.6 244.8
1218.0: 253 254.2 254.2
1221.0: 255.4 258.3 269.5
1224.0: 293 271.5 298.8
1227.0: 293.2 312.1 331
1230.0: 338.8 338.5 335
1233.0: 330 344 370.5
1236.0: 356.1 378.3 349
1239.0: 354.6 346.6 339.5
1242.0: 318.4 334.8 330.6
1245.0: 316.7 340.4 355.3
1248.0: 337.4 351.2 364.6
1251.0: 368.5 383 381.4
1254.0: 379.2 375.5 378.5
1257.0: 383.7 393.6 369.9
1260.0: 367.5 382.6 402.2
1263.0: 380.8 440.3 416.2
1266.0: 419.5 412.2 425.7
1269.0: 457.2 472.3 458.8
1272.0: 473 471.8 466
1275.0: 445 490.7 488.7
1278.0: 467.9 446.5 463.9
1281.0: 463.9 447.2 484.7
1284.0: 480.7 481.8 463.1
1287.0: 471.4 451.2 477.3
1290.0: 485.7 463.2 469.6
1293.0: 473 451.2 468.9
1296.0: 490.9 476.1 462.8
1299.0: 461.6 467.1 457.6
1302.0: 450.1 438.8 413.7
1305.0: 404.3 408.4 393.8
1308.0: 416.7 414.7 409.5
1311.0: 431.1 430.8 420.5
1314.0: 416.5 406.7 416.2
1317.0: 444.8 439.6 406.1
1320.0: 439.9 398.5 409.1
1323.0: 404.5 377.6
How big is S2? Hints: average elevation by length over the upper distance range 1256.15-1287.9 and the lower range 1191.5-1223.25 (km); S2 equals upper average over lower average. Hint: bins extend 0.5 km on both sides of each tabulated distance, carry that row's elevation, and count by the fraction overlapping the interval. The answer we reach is 1.7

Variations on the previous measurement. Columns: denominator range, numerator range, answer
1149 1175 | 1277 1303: 2.34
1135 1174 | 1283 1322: 2.25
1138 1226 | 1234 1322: 1.86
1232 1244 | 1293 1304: 1.33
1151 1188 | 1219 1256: 1.61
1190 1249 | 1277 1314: 1.56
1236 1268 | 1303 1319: 1.13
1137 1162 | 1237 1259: 1.85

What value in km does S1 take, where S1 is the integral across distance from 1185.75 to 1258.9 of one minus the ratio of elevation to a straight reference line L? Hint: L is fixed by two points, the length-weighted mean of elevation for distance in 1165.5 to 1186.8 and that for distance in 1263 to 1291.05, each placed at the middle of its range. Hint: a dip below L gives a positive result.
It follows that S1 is 5.9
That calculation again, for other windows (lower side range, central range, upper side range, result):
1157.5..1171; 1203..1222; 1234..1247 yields 2.5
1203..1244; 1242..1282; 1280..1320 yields -3.7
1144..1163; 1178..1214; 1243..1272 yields 3.6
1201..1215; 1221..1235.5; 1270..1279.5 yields 0.5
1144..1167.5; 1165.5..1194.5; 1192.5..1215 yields 1.1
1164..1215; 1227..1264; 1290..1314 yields -2.0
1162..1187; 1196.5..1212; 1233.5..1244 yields 0.6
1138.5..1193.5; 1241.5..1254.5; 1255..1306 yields 0.9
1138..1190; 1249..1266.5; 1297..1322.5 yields -2.0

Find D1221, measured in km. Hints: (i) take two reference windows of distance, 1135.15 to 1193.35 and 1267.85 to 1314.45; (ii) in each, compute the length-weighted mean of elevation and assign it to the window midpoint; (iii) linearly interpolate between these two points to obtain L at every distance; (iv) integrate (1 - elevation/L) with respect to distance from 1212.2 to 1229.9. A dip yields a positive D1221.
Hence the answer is 2.6 km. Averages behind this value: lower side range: 205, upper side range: 454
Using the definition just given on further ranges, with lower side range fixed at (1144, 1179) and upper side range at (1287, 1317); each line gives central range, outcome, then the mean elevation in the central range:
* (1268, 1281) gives -2.3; 465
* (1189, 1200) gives 0.2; 252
